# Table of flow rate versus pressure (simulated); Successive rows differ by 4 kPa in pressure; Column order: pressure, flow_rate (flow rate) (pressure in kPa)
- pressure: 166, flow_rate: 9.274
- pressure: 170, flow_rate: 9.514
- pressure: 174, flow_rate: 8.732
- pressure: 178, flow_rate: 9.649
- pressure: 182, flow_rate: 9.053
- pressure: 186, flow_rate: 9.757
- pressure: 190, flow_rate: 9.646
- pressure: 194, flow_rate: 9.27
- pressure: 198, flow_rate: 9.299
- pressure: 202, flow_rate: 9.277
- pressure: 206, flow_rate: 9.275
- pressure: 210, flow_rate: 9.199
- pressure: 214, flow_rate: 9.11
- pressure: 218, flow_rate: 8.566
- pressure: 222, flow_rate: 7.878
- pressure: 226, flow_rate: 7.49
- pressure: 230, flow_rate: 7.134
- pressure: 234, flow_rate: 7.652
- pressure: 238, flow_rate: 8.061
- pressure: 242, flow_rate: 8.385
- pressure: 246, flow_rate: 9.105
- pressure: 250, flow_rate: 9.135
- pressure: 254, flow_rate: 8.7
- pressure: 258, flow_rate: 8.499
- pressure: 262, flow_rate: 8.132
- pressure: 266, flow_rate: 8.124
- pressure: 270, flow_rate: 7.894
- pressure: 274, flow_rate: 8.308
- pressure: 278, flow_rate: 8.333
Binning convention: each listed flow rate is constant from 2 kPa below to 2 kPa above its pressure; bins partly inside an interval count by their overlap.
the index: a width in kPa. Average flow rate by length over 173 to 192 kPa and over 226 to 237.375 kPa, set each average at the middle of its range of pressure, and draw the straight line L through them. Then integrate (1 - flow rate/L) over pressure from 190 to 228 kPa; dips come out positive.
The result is -2.2 kPa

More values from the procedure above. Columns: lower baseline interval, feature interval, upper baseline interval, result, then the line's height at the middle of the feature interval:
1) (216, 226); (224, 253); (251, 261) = 0.7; 8.34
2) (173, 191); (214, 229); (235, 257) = 1.4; 8.92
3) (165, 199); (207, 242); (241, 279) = 2.7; 8.87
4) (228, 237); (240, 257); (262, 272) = -2.4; 7.73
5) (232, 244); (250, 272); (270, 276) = -0.6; 8.12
